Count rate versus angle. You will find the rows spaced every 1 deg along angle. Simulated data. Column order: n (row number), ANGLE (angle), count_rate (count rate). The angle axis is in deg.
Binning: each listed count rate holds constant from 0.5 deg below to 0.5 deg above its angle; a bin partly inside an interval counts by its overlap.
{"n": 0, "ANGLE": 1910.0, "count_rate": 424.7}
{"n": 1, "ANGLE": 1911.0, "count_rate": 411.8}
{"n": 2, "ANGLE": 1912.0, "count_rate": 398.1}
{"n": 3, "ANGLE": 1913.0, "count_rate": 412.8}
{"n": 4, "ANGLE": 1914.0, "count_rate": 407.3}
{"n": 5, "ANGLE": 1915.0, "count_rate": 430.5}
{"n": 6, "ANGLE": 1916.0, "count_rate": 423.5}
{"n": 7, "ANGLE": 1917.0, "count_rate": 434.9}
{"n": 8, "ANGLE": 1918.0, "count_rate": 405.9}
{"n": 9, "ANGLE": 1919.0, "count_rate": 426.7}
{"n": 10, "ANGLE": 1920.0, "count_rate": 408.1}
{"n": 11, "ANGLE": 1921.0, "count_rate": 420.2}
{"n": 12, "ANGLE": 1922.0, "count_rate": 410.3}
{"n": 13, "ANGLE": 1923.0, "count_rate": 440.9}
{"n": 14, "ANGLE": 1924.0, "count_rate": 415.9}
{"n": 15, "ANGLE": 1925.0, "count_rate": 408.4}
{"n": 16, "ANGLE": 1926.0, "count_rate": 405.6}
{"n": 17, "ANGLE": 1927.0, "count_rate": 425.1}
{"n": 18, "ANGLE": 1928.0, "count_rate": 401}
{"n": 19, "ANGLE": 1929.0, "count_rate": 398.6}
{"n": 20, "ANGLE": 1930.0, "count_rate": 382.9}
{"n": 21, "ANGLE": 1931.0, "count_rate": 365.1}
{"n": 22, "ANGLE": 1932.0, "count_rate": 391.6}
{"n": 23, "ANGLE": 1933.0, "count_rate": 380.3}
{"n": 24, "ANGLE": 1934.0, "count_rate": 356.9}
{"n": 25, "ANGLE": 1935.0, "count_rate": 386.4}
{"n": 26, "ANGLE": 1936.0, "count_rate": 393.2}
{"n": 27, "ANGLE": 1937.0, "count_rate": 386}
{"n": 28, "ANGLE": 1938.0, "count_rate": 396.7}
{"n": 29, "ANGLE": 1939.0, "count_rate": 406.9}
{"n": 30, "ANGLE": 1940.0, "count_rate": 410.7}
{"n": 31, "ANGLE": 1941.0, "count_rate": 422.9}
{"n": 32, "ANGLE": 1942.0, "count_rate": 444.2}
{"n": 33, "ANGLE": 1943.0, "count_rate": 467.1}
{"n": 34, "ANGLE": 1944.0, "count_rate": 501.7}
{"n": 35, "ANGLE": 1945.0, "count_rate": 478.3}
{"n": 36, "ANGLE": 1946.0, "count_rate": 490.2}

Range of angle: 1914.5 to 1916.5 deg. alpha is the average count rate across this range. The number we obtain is 427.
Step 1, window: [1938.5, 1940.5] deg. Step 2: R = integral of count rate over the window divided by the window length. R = 409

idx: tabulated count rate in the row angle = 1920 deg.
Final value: 408.1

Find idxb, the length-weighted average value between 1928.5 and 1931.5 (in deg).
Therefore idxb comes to 382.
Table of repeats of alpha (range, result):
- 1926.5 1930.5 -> 402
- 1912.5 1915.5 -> 417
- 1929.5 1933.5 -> 380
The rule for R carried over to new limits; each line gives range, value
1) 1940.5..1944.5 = 459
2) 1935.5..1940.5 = 399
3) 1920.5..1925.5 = 419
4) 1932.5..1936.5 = 379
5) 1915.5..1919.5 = 423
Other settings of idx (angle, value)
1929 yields 398.6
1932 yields 391.6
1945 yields 478.3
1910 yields 424.7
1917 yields 434.9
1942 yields 444.2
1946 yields 490.2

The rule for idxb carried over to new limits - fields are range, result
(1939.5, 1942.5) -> 426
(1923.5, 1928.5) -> 411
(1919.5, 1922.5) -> 413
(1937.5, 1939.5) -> 402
